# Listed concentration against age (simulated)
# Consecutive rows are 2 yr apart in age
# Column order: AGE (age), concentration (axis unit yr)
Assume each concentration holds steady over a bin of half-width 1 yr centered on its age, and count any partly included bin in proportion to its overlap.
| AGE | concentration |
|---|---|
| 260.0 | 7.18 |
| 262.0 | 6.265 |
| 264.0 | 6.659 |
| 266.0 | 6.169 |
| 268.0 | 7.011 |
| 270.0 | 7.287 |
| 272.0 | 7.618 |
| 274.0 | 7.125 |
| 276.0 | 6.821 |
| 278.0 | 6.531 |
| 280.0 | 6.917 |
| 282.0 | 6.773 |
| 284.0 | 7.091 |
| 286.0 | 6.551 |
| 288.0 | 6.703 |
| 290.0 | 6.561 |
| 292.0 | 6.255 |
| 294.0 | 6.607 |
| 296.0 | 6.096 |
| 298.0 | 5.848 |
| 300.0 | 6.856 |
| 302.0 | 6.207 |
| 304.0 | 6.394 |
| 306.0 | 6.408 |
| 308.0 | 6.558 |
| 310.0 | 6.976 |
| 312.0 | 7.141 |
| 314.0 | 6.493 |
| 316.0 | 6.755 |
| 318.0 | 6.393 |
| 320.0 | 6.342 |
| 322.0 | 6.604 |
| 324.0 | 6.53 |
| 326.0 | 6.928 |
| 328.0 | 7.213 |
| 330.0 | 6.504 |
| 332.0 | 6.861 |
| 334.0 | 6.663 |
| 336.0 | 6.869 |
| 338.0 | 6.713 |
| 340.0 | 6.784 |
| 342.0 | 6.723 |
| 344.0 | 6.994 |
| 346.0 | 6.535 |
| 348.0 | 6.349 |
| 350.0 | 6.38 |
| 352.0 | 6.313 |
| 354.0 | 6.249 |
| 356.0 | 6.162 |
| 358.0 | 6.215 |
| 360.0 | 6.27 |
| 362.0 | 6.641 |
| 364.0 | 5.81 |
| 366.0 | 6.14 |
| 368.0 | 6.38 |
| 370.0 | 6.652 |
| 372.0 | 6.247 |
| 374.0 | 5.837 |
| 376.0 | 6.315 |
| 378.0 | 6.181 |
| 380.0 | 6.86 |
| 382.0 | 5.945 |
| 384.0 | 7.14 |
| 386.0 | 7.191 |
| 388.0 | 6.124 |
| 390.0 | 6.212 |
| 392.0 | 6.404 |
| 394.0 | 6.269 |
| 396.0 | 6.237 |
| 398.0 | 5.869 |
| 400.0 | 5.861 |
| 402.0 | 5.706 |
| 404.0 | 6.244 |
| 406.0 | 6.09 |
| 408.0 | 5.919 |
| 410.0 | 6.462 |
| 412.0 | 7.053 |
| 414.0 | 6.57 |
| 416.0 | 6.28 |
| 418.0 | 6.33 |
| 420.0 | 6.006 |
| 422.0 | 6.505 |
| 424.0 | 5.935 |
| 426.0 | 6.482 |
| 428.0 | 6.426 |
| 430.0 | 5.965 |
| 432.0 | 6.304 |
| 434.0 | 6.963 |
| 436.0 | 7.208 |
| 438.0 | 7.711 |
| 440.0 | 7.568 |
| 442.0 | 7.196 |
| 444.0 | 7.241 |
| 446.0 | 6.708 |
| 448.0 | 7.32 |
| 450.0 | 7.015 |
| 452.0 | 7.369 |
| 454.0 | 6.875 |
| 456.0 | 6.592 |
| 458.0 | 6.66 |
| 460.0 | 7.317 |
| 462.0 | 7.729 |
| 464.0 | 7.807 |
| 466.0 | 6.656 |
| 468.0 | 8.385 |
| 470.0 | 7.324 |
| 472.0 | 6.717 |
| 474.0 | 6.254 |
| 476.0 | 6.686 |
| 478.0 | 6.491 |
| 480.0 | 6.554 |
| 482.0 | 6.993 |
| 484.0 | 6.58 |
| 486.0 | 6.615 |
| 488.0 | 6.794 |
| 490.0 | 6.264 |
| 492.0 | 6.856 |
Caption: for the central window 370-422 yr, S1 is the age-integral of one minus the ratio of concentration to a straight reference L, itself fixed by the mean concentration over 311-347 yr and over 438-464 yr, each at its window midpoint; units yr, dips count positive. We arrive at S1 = 5.0 yr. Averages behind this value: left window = 6.72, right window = 7.18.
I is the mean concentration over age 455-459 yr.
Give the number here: 6.63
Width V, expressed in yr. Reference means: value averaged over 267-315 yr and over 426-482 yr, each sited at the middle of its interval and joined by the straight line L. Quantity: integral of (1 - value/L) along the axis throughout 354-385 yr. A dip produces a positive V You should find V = 2.4 yr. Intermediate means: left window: 6.7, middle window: 6.32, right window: 6.99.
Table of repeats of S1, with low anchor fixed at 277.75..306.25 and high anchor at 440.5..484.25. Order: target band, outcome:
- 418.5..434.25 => 1.4 yr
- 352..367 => 1.1 yr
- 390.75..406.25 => 1.7 yr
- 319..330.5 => -0.1 yr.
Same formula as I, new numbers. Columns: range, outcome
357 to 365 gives 6.23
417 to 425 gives 6.19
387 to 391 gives 6.17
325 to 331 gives 6.88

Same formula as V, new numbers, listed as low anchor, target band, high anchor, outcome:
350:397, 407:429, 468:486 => 0.58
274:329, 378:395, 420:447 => 0.53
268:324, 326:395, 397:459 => 1.57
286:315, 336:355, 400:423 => -0.49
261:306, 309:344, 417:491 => -0.23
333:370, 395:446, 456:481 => 2.33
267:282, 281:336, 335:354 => 1.71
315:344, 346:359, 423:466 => 0.90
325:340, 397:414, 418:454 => 1.59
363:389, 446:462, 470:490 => -1.14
